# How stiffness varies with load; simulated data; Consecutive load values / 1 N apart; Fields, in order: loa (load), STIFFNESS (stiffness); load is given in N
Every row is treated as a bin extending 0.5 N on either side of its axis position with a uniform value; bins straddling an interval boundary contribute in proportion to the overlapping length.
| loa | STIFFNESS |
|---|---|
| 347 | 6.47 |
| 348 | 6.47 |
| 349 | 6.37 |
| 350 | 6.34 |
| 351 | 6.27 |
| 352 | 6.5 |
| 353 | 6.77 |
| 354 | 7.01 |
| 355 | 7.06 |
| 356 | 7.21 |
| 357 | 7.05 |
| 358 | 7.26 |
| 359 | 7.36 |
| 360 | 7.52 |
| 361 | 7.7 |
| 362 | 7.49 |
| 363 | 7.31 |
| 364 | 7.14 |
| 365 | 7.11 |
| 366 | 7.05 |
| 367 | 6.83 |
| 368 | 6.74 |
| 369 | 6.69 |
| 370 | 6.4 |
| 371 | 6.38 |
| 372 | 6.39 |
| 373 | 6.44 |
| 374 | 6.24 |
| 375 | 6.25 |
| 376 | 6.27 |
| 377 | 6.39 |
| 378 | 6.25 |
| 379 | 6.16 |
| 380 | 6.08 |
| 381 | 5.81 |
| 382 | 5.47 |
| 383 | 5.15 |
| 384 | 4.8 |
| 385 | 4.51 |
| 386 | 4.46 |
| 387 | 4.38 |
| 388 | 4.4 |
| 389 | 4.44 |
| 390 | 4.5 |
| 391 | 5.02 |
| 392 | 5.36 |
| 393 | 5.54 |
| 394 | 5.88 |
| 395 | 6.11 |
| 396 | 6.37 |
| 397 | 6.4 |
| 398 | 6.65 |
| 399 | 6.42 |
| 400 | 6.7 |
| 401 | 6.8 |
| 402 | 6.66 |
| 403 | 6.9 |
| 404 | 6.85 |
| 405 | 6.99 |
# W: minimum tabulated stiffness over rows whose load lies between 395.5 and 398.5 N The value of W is 6.37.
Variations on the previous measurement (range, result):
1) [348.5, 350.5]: 6.34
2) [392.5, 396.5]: 5.54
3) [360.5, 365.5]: 7.11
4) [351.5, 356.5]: 6.5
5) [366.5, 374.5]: 6.24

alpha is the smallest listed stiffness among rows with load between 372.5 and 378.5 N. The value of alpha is 6.24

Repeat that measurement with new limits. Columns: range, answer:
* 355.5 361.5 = 7.05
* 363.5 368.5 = 6.74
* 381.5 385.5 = 4.51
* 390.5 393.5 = 5.02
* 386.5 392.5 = 4.38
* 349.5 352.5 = 6.27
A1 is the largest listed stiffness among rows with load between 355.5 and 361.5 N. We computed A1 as 7.7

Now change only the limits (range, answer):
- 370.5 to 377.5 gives 6.44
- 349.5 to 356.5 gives 7.21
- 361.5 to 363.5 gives 7.49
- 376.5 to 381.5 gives 6.39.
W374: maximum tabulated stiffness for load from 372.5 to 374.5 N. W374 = 6.44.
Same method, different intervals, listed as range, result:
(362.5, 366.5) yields 7.31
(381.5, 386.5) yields 5.47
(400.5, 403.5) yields 6.9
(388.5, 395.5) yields 6.11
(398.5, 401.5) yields 6.8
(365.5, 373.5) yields 7.05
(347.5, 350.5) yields 6.47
